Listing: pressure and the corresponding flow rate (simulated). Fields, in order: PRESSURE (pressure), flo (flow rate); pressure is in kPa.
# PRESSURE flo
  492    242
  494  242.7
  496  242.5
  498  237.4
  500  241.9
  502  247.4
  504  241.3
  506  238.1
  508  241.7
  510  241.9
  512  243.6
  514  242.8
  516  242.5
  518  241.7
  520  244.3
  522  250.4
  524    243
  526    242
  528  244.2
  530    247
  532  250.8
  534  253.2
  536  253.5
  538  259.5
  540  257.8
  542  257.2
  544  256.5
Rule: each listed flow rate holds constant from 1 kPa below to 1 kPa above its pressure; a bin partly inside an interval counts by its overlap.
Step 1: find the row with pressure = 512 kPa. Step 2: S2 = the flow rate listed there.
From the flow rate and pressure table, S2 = 243.6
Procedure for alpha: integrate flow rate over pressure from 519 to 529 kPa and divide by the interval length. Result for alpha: 245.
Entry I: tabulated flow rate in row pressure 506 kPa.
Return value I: 238.1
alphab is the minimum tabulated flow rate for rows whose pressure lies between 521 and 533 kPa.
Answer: 242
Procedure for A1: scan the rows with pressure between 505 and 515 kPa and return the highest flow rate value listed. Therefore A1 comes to 243.6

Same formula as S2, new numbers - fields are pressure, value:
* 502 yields 247.4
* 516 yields 242.5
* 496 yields 242.5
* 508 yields 241.7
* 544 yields 256.5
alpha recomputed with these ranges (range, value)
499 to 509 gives 242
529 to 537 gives 251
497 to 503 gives 242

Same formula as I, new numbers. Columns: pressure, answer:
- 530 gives 247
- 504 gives 241.3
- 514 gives 242.8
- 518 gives 241.7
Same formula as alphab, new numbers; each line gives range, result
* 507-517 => 241.7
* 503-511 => 238.1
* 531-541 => 250.8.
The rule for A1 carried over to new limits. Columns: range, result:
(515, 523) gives 250.4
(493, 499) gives 242.7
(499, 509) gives 247.4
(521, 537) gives 253.5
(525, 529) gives 244.2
